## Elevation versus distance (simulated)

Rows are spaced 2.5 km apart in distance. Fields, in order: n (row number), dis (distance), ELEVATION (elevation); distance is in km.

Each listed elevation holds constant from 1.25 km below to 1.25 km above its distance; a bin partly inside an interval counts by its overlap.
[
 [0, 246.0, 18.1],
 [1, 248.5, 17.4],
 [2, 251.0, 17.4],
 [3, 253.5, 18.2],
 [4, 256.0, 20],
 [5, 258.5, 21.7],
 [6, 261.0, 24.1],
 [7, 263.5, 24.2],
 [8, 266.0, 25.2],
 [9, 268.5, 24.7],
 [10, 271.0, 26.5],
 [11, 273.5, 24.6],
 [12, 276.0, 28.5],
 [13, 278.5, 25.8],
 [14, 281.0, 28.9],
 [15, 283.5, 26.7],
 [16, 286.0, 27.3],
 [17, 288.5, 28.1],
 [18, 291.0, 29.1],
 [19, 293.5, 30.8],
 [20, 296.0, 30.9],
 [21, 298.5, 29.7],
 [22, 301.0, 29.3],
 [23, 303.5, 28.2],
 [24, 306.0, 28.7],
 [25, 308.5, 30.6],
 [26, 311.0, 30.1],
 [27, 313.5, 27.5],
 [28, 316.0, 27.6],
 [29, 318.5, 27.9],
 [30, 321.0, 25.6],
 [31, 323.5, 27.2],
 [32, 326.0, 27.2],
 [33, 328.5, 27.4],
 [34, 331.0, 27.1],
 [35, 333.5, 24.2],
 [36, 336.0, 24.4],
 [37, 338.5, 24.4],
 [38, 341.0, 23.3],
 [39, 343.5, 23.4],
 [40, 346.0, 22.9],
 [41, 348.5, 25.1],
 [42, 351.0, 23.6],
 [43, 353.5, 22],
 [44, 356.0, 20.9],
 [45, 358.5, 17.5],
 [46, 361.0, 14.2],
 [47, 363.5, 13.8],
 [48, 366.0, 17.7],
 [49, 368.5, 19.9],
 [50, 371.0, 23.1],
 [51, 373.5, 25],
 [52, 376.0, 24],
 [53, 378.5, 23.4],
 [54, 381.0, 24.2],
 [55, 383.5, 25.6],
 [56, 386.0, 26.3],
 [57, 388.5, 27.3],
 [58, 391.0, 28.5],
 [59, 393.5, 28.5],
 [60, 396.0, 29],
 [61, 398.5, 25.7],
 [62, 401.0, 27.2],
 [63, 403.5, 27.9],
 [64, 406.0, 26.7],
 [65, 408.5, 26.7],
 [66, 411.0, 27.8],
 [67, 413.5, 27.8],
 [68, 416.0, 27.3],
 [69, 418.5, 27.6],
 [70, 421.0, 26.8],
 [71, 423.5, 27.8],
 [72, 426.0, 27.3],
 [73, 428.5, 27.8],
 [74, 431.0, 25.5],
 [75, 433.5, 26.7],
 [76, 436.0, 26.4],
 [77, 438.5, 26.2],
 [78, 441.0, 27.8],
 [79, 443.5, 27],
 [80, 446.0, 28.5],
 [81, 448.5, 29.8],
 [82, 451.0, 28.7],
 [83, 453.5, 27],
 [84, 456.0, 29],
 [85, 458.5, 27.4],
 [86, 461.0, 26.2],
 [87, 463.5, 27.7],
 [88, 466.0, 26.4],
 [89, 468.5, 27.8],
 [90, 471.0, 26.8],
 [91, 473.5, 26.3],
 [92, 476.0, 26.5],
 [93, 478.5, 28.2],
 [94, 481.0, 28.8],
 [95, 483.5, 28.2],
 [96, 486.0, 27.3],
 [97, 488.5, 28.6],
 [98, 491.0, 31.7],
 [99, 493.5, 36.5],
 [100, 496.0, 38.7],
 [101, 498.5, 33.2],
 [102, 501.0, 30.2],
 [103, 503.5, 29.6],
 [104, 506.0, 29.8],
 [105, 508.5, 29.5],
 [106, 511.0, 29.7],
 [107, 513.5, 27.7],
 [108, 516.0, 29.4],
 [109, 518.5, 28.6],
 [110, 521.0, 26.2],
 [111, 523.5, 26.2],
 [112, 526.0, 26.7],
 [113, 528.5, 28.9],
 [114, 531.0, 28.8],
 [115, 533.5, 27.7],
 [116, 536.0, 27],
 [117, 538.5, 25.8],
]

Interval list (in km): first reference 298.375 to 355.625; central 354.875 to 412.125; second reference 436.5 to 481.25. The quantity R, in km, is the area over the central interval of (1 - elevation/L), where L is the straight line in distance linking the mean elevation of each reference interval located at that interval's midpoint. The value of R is 6.1 km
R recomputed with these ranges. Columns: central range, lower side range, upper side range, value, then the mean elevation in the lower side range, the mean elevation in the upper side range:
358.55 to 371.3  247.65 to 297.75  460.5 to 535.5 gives 4.48 km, 25.1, 28.9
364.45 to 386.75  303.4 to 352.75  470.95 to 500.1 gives 3.57 km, 26.2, 30.2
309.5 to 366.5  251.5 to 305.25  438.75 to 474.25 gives 6.08 km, 26.2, 27.6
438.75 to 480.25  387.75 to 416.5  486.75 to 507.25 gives 3.79 km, 27.5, 32.2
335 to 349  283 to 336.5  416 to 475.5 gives 2.02 km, 28.1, 27.3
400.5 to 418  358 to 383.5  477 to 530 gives -3.10 km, 20.6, 29.7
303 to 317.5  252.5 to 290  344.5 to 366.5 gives -3.94 km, 25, 19.9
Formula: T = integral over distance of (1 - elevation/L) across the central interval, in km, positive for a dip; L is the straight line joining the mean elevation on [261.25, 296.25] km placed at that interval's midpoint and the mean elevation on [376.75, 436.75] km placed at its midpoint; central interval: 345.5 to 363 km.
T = 4.2 km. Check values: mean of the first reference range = 27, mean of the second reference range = 26.9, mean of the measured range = 20.5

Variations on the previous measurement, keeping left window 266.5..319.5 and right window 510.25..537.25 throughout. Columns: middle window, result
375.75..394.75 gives 1.32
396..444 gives 1.51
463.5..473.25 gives 0.32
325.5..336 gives 0.71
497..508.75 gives -1.19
